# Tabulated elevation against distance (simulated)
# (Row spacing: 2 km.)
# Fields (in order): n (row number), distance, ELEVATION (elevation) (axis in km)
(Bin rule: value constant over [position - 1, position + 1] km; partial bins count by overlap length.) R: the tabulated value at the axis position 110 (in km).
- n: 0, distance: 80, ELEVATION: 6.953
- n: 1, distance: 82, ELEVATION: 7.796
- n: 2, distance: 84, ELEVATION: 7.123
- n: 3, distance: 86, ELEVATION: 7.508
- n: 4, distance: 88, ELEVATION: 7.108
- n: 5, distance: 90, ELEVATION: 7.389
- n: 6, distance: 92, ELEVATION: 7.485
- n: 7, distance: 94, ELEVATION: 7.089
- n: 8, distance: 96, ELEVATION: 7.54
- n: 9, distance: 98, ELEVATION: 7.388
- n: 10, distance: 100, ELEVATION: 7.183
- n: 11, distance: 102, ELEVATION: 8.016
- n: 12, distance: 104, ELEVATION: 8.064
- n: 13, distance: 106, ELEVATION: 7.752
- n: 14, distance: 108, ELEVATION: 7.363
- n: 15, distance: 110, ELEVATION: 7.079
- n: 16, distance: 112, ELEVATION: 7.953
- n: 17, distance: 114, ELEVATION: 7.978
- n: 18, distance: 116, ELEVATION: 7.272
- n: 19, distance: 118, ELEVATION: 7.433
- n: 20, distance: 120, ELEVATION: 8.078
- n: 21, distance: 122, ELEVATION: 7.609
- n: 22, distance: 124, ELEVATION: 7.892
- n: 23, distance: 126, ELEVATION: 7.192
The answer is 7.079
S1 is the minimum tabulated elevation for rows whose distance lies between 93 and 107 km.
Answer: 7.089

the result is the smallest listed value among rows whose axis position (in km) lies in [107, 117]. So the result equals 7.079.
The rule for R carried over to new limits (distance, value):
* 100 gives 7.183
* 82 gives 7.796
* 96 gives 7.54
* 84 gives 7.123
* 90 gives 7.389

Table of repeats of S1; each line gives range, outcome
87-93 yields 7.108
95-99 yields 7.388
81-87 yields 7.123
